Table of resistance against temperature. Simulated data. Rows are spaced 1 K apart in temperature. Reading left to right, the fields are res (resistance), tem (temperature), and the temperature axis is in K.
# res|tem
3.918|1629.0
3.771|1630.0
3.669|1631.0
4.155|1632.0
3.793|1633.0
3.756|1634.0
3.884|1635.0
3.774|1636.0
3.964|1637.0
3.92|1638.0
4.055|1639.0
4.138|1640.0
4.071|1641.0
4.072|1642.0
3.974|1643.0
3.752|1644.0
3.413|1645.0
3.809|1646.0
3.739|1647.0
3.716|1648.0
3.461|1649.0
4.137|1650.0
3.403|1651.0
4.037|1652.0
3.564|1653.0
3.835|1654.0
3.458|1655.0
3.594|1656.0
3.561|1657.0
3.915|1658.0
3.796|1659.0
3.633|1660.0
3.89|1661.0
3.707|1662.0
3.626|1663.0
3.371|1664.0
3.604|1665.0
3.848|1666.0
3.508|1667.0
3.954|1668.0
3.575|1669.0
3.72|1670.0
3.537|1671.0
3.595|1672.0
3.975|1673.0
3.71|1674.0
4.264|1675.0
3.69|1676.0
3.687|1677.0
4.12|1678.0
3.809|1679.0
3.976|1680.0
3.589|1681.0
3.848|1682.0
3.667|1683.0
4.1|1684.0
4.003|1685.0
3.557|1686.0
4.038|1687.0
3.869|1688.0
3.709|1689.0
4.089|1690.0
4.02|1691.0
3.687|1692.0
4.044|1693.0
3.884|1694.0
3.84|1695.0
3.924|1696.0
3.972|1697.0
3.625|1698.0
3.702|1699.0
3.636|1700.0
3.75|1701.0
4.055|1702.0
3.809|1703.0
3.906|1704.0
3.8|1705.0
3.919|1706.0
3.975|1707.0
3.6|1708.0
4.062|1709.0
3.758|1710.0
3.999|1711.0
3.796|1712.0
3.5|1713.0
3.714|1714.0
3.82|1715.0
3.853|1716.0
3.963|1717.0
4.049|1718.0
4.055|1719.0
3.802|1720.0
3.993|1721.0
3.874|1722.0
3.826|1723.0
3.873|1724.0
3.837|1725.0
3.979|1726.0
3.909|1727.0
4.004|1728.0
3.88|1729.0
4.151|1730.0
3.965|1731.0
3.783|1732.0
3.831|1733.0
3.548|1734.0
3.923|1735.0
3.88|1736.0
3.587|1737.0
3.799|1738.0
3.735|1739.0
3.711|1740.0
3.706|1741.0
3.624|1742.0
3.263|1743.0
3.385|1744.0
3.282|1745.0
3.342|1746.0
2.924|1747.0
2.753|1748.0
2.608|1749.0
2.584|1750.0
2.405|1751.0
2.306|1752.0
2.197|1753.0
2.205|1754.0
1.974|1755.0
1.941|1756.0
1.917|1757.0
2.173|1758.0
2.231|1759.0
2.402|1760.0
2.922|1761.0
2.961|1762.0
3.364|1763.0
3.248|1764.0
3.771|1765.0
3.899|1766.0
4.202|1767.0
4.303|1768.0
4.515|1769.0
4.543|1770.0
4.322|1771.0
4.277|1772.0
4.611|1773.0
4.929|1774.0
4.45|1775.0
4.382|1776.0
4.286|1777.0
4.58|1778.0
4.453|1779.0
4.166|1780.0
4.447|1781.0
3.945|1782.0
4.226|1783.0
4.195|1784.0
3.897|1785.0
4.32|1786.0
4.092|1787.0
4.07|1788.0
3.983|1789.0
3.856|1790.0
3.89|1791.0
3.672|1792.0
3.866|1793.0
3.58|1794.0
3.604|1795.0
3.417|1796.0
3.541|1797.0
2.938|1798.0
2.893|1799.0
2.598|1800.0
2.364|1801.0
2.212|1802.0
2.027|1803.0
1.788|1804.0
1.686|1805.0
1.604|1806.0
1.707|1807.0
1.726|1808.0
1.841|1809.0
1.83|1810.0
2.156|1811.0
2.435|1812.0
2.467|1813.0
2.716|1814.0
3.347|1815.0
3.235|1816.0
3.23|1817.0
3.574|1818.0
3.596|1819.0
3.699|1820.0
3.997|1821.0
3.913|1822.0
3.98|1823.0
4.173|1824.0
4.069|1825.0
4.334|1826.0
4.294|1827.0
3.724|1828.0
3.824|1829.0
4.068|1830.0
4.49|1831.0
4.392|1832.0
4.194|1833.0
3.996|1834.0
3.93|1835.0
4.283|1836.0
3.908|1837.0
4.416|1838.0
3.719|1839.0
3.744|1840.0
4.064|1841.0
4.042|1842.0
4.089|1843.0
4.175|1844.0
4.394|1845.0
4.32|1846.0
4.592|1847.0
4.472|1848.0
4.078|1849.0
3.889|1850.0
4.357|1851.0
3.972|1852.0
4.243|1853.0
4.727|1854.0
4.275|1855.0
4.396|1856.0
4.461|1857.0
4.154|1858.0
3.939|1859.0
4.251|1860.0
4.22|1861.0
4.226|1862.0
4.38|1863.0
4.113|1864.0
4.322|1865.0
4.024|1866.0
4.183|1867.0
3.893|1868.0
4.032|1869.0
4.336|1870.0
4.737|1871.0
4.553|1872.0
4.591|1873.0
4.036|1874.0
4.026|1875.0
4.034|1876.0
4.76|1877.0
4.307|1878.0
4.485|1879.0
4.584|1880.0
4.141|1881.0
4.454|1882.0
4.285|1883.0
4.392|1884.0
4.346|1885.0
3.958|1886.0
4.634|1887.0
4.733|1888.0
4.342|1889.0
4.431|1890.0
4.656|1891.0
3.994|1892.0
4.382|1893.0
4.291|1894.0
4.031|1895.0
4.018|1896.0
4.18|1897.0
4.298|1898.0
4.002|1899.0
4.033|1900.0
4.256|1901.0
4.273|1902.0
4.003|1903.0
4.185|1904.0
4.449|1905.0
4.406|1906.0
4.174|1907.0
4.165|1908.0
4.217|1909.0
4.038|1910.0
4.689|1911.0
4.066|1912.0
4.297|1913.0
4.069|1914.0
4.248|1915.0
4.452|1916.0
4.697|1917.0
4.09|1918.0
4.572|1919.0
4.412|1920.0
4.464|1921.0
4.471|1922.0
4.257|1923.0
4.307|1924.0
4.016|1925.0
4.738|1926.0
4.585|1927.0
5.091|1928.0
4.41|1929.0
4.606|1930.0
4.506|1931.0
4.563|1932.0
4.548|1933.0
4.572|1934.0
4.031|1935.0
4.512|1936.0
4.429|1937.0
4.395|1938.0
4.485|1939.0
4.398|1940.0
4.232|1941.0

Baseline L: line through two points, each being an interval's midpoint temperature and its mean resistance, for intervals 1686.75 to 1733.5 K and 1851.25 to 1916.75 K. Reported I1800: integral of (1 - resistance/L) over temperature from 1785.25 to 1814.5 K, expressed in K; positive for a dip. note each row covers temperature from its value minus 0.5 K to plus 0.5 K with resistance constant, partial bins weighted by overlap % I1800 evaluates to 8.7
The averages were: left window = 3.87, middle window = 2.87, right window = 4.28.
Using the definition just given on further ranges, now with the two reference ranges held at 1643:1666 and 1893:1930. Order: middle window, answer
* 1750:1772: 5.0 K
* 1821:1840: 0.1 K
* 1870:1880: -0.4 K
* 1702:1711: -0.1 K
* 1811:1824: 2.4 K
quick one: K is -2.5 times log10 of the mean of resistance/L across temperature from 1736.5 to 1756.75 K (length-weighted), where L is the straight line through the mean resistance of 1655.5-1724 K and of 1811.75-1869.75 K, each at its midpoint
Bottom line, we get 0.30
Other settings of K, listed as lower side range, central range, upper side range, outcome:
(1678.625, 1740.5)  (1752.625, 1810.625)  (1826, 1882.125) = 0.21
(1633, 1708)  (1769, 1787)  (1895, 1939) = -0.08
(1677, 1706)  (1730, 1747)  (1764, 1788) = 0.12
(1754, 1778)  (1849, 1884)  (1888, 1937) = -0.05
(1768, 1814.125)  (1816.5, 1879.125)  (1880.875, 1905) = -0.07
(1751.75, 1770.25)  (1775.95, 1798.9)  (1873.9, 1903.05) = -0.21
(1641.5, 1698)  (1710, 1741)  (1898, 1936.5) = 0.02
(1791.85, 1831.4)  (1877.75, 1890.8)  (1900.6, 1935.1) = -0.11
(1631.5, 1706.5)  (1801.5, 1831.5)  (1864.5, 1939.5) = 0.33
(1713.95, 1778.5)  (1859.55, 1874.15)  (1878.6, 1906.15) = -0.03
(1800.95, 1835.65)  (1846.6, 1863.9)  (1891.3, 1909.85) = -0.18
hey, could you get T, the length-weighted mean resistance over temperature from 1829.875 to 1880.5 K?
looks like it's 4.23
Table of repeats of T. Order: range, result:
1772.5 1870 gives 3.75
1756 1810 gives 3.42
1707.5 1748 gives 3.75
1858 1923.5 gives 4.28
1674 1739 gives 3.86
